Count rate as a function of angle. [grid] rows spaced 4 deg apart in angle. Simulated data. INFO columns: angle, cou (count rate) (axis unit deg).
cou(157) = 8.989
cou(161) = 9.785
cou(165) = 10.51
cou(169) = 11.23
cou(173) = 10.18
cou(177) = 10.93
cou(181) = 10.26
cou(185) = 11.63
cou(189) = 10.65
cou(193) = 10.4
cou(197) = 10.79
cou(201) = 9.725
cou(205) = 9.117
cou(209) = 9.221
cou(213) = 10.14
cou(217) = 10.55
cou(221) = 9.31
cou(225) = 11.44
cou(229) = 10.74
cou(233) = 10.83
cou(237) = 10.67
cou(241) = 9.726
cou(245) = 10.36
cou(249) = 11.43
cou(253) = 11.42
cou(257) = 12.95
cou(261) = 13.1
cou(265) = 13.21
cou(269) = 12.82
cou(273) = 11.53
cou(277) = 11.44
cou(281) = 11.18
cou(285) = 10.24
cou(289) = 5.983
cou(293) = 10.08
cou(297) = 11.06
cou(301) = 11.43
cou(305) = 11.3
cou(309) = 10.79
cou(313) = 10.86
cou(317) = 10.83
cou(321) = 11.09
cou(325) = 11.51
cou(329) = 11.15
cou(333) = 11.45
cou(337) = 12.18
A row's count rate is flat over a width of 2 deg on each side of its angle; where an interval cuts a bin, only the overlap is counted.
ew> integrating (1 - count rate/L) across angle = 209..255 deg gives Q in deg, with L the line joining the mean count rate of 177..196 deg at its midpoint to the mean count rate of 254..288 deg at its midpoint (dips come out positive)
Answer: 3.3 deg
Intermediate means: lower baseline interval 10.8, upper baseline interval 11.9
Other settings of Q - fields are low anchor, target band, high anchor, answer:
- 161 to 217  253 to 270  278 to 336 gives -3.7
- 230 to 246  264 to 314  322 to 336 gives 0.4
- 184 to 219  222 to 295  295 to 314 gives -2.4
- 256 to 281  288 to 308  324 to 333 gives 2.8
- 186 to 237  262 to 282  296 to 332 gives -2.5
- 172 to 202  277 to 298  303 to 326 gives 2.2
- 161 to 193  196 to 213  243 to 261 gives 2.1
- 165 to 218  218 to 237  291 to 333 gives 0.0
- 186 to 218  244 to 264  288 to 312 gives -3.5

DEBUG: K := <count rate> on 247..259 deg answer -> 11.9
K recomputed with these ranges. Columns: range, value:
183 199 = 10.9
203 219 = 9.76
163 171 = 10.9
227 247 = 10.5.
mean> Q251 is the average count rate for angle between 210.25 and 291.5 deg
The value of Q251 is 10.9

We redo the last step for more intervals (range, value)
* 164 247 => 10.4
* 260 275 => 12.6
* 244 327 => 11.2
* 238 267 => 11.7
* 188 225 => 10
